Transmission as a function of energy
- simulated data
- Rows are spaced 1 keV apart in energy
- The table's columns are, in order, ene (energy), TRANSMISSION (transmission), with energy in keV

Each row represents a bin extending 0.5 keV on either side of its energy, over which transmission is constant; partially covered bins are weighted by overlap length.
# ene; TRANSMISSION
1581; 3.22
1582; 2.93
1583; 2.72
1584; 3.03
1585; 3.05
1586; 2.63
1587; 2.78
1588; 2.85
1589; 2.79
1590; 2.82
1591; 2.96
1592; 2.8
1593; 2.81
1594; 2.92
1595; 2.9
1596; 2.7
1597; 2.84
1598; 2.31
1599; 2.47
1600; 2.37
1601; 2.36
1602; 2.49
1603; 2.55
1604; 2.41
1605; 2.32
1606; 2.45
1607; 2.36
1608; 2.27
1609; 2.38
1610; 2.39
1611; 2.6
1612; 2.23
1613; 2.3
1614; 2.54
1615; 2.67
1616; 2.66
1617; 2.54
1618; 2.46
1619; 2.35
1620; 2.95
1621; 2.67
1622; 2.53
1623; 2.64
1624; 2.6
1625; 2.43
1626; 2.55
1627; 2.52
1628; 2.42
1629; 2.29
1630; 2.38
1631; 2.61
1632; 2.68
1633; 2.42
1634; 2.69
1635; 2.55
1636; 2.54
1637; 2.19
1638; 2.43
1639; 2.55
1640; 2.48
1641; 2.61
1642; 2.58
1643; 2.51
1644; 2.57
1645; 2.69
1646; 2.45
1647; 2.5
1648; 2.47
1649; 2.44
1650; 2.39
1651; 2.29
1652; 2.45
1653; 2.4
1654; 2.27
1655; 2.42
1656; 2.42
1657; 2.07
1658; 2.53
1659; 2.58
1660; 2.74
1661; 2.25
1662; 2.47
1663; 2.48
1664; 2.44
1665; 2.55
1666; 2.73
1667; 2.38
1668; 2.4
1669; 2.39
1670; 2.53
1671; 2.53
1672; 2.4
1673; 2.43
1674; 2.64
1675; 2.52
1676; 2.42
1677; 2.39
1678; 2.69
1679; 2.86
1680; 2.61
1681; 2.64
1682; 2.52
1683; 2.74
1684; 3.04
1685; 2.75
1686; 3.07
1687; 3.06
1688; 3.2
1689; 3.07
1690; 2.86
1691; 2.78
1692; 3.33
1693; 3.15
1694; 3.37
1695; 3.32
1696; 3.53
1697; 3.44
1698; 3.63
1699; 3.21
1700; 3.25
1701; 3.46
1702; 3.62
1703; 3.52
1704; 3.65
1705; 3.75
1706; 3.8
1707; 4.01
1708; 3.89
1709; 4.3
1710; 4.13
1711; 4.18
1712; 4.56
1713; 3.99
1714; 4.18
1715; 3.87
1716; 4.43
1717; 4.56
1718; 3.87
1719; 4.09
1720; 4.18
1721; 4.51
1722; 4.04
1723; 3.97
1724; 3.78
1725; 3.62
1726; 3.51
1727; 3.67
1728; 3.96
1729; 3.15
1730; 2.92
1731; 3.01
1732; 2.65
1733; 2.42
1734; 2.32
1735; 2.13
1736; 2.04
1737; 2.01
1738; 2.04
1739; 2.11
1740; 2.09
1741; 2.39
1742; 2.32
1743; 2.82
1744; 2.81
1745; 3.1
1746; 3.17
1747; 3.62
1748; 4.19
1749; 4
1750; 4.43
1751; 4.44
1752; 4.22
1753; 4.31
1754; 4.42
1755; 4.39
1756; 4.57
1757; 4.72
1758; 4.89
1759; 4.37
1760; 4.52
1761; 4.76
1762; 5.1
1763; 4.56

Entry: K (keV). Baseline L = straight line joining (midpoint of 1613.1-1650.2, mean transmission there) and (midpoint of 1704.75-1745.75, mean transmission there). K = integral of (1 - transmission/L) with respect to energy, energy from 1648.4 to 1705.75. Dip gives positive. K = 3.2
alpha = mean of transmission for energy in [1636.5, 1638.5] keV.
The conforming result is 2.31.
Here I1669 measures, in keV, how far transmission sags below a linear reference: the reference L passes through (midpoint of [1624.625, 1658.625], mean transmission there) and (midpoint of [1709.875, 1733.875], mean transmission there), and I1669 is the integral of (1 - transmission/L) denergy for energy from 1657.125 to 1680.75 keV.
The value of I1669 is 3.2 keV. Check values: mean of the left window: 2.46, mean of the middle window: 2.51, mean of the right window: 3.77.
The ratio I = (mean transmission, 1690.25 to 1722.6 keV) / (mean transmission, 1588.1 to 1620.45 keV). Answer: 1.48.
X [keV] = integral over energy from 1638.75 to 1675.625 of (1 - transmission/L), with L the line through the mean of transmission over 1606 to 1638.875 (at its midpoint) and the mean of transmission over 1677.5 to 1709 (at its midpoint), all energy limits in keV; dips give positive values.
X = 4.9 keV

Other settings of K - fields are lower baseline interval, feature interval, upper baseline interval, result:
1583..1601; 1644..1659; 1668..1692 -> 1.65 keV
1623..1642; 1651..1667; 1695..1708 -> 2.57 keV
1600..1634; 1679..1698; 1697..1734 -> 2.01 keV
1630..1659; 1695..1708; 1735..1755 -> -3.14 keV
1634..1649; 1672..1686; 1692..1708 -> 2.30 keV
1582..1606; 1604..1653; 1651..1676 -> 1.58 keV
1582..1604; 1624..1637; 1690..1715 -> 2.32 keV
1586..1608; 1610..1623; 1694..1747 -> 0.98 keV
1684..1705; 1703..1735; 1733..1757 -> -4.85 keV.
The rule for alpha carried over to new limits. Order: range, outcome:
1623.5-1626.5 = 2.53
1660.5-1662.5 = 2.36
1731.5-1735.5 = 2.38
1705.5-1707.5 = 3.9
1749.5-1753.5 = 4.35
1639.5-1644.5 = 2.55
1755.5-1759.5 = 4.64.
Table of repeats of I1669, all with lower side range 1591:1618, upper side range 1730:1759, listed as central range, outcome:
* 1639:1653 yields 1.3 keV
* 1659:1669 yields 1.3 keV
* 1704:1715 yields -3.4 keV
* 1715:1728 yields -3.5 keV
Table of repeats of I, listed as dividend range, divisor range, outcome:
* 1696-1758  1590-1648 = 1.41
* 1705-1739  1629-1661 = 1.44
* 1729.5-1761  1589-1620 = 1.32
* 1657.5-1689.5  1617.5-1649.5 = 1.04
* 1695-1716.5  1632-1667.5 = 1.54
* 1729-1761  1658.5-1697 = 1.22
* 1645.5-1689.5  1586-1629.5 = 1.00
